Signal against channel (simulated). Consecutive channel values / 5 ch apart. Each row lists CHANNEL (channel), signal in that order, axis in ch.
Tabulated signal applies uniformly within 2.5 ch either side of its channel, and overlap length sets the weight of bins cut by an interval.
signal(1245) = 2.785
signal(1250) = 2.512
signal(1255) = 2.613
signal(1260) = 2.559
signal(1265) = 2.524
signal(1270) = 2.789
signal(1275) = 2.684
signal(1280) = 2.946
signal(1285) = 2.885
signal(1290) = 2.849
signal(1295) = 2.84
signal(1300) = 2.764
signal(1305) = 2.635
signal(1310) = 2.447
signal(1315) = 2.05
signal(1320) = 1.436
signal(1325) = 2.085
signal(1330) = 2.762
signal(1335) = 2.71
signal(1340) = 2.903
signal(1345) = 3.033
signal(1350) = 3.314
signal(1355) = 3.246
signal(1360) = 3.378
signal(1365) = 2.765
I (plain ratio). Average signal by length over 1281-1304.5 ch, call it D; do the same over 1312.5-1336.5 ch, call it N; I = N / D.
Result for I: 0.8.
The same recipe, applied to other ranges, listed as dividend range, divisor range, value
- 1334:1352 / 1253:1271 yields 1.15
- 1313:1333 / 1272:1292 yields 0.74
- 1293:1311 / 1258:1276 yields 1.02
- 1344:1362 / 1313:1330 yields 1.64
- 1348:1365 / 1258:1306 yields 1.17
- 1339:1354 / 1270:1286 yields 1.10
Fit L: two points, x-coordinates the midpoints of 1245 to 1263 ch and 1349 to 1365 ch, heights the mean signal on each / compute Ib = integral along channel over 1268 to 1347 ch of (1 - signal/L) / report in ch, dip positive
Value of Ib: 8.1 ch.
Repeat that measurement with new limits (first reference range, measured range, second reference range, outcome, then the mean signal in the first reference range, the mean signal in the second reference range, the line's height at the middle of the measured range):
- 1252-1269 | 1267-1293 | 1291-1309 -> -1.7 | 2.58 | 2.73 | 2.66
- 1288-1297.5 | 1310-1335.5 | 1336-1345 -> 6.1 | 2.84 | 2.91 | 2.88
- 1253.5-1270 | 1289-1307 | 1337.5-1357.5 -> 0.3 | 2.6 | 3.12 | 2.82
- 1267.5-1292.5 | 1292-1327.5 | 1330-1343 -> 6.2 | 2.83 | 2.81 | 2.82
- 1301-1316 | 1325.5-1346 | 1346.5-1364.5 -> 1.0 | 2.45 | 3.24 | 2.91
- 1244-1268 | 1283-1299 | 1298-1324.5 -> -3.2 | 2.59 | 2.24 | 2.37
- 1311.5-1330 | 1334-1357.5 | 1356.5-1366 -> -3.1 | 2.01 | 3.14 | 2.71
